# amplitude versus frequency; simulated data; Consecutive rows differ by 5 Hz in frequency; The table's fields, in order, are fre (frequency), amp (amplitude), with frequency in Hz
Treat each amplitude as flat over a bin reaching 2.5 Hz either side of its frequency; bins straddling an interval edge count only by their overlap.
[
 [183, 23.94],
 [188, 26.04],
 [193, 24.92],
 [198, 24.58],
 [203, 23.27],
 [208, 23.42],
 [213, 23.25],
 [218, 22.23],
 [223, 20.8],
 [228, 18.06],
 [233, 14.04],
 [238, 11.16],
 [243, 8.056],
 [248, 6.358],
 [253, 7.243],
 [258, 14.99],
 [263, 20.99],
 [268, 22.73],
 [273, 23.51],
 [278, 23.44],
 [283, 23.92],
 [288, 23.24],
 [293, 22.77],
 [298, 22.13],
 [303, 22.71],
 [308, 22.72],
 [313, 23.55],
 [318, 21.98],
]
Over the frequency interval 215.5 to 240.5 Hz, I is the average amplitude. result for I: 17.3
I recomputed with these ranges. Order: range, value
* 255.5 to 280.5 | 21.1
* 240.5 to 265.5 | 11.5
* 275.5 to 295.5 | 23.3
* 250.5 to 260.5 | 11.1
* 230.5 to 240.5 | 12.6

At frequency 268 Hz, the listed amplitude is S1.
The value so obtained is 22.73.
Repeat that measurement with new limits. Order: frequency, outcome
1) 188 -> 26.04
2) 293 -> 22.77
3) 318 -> 21.98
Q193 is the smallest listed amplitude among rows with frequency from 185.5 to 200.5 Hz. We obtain 24.58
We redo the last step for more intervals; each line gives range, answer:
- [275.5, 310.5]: 22.13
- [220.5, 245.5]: 8.056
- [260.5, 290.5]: 20.99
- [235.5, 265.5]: 6.358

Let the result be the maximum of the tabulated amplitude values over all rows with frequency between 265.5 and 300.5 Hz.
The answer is 23.92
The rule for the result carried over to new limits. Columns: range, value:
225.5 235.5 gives 18.06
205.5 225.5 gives 23.42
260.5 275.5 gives 23.51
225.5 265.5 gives 20.99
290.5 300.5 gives 22.77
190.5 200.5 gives 24.92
